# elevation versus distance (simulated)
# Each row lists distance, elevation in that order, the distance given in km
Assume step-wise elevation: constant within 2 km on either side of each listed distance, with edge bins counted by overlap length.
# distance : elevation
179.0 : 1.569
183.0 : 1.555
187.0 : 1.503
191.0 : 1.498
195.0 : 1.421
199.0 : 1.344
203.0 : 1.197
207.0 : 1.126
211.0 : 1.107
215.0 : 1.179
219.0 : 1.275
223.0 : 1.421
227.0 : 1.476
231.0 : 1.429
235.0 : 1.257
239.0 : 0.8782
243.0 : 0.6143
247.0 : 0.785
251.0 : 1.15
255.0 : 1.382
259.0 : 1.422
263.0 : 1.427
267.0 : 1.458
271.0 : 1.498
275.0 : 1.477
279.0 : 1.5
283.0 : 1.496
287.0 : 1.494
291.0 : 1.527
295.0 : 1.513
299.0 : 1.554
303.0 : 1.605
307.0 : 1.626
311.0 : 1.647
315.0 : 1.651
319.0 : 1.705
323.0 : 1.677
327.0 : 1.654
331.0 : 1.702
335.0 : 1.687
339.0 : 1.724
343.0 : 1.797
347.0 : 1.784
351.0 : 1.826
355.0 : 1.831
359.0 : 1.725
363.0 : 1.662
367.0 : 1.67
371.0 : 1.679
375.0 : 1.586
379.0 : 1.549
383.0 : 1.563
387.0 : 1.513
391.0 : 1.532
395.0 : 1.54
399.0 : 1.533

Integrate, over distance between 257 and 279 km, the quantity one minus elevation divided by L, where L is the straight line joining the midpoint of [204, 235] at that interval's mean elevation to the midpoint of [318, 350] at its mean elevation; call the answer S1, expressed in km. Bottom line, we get 0.1 km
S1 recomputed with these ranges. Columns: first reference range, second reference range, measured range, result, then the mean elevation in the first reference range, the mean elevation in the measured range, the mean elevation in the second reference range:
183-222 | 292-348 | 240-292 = 6.7 km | 1.31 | 1.31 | 1.66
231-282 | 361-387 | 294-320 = -3.9 km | 1.25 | 1.61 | 1.61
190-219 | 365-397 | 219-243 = 1.3 km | 1.26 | 1.23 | 1.58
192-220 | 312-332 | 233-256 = 6.5 km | 1.24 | 0.995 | 1.68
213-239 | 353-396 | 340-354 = -2.1 km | 1.3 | 1.8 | 1.62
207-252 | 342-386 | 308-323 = -1.7 km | 1.14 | 1.67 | 1.69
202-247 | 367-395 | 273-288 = -2.1 km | 1.16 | 1.49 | 1.58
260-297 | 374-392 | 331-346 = -2.1 km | 1.49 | 1.73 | 1.55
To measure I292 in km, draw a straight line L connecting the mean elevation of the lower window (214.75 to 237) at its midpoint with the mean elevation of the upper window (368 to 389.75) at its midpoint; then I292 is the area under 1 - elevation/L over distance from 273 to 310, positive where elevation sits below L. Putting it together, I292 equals -2.2 km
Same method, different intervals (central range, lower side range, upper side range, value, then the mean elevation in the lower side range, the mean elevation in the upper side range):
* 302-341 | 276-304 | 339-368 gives -0.7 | 1.52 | 1.76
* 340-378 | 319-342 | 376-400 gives -2.5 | 1.69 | 1.54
